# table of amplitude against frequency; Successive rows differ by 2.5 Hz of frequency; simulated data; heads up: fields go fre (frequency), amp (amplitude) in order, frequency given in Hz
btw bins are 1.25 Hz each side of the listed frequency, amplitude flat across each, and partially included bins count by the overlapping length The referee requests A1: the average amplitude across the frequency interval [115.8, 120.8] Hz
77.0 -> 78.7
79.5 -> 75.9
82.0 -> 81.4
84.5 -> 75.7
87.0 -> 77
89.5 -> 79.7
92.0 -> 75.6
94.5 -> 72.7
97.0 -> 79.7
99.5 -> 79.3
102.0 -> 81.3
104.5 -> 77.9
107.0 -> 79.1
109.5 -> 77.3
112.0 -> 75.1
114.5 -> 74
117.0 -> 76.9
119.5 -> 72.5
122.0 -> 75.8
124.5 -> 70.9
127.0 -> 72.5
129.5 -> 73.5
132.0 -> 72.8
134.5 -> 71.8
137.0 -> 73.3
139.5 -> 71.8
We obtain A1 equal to 74.7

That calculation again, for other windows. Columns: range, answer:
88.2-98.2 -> 76.9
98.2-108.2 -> 79.4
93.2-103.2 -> 78.2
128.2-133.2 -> 73.1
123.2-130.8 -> 72.3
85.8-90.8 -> 78.3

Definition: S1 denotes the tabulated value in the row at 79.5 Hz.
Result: 75.9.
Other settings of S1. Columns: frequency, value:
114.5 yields 74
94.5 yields 72.7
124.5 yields 70.9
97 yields 79.7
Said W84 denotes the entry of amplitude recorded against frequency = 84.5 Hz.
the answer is 75.7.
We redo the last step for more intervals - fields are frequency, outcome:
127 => 72.5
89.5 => 79.7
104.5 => 77.9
